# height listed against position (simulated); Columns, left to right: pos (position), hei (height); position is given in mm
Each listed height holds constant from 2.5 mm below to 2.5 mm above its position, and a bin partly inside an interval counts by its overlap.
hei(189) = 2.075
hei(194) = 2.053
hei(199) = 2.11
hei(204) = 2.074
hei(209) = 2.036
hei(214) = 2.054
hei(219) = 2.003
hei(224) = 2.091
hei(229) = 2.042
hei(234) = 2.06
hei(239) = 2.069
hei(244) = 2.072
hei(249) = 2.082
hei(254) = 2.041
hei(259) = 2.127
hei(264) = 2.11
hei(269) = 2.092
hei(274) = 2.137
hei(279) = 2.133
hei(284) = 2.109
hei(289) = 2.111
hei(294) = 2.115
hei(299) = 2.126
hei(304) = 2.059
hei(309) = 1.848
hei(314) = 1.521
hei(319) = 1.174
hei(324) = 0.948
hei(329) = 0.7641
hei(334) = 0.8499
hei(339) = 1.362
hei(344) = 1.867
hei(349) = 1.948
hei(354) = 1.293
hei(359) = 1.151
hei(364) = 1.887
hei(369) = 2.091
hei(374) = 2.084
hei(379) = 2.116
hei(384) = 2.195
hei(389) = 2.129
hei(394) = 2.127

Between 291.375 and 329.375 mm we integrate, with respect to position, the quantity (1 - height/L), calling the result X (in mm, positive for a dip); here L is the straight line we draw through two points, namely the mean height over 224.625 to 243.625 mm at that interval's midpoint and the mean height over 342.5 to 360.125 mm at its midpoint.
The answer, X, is 3.1 mm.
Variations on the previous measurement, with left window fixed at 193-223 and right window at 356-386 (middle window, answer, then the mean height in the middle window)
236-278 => -1.69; 2.09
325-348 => 8.24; 1.24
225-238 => -0.14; 2.06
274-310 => -1.93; 2.09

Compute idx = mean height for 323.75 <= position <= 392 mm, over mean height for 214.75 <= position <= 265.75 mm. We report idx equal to 0.8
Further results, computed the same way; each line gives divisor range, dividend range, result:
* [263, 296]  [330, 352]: 0.69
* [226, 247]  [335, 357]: 0.75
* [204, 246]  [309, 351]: 0.65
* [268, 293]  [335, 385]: 0.83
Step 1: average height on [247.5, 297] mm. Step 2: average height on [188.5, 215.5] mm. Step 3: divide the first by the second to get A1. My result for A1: 1.0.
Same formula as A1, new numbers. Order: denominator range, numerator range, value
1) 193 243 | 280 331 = 0.83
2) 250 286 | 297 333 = 0.69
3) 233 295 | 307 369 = 0.67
